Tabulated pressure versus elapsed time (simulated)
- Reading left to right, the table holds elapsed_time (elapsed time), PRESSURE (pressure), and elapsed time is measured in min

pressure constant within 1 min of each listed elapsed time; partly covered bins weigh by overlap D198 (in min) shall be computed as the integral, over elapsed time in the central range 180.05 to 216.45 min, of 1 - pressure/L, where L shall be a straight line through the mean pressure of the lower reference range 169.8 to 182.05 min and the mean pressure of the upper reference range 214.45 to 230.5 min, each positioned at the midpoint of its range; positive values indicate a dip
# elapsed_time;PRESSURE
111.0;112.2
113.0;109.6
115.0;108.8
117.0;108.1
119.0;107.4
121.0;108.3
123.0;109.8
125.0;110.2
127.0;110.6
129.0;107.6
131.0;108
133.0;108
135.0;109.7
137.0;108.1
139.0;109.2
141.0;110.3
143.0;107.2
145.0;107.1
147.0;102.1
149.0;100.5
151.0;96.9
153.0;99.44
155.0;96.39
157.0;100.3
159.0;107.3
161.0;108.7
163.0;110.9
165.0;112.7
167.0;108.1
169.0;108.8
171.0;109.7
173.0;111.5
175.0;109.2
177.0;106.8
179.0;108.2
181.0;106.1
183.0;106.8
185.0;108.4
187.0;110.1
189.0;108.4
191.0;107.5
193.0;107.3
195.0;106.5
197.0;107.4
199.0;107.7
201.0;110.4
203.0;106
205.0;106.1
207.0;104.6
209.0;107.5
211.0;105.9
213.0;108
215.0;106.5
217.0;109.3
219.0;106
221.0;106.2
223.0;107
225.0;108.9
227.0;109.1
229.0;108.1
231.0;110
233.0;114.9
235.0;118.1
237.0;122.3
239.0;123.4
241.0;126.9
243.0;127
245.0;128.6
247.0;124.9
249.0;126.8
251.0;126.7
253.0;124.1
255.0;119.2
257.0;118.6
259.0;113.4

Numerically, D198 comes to 0.3 min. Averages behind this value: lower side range 109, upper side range 108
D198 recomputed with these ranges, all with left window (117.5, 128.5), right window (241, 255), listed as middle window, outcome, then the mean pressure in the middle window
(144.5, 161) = 1.69 min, 102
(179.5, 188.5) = 0.72 min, 108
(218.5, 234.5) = 1.80 min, 109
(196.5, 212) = 1.69 min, 107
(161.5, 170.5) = 0.38 min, 110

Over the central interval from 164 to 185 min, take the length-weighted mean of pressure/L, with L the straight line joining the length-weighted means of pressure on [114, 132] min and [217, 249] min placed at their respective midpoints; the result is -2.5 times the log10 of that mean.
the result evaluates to 0.03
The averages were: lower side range 109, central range 109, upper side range 116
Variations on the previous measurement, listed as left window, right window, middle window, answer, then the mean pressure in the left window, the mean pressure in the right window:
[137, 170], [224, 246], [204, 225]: 0.08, 105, 118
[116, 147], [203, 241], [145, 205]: 0.03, 108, 110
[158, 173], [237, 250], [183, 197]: 0.07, 110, 126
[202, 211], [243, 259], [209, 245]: 0.01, 106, 124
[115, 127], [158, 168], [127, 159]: 0.04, 109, 110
